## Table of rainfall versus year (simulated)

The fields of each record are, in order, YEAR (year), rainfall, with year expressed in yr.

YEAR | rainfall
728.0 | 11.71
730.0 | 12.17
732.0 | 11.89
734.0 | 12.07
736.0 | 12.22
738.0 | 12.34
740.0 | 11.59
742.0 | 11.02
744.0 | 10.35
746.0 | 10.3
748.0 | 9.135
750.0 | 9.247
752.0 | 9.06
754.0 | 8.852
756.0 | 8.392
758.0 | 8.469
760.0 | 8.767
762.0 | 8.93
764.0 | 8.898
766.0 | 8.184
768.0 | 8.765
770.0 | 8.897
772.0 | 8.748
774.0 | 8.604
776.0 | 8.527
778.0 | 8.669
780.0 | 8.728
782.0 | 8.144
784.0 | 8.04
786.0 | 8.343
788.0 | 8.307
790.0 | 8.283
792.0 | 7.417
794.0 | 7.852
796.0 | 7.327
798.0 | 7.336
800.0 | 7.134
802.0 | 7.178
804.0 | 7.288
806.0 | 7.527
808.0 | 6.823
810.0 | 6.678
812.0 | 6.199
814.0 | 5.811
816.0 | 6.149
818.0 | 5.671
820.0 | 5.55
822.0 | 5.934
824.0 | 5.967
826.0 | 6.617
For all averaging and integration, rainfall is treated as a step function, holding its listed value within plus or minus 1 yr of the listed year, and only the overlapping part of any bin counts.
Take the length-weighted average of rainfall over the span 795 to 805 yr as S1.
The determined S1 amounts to 7.25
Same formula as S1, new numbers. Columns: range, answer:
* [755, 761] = 8.54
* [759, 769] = 8.71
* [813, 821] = 5.8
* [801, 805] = 7.23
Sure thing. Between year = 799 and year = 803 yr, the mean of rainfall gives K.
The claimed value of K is 7.16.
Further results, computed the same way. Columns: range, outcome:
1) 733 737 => 12.1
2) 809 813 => 6.44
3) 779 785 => 8.3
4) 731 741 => 12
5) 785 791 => 8.31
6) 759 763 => 8.85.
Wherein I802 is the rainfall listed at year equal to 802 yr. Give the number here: 7.178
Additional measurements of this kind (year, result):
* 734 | 12.07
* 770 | 8.897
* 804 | 7.288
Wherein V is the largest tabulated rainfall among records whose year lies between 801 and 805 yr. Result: 7.288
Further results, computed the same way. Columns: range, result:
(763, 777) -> 8.898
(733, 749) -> 12.34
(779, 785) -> 8.728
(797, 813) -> 7.527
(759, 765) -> 8.93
